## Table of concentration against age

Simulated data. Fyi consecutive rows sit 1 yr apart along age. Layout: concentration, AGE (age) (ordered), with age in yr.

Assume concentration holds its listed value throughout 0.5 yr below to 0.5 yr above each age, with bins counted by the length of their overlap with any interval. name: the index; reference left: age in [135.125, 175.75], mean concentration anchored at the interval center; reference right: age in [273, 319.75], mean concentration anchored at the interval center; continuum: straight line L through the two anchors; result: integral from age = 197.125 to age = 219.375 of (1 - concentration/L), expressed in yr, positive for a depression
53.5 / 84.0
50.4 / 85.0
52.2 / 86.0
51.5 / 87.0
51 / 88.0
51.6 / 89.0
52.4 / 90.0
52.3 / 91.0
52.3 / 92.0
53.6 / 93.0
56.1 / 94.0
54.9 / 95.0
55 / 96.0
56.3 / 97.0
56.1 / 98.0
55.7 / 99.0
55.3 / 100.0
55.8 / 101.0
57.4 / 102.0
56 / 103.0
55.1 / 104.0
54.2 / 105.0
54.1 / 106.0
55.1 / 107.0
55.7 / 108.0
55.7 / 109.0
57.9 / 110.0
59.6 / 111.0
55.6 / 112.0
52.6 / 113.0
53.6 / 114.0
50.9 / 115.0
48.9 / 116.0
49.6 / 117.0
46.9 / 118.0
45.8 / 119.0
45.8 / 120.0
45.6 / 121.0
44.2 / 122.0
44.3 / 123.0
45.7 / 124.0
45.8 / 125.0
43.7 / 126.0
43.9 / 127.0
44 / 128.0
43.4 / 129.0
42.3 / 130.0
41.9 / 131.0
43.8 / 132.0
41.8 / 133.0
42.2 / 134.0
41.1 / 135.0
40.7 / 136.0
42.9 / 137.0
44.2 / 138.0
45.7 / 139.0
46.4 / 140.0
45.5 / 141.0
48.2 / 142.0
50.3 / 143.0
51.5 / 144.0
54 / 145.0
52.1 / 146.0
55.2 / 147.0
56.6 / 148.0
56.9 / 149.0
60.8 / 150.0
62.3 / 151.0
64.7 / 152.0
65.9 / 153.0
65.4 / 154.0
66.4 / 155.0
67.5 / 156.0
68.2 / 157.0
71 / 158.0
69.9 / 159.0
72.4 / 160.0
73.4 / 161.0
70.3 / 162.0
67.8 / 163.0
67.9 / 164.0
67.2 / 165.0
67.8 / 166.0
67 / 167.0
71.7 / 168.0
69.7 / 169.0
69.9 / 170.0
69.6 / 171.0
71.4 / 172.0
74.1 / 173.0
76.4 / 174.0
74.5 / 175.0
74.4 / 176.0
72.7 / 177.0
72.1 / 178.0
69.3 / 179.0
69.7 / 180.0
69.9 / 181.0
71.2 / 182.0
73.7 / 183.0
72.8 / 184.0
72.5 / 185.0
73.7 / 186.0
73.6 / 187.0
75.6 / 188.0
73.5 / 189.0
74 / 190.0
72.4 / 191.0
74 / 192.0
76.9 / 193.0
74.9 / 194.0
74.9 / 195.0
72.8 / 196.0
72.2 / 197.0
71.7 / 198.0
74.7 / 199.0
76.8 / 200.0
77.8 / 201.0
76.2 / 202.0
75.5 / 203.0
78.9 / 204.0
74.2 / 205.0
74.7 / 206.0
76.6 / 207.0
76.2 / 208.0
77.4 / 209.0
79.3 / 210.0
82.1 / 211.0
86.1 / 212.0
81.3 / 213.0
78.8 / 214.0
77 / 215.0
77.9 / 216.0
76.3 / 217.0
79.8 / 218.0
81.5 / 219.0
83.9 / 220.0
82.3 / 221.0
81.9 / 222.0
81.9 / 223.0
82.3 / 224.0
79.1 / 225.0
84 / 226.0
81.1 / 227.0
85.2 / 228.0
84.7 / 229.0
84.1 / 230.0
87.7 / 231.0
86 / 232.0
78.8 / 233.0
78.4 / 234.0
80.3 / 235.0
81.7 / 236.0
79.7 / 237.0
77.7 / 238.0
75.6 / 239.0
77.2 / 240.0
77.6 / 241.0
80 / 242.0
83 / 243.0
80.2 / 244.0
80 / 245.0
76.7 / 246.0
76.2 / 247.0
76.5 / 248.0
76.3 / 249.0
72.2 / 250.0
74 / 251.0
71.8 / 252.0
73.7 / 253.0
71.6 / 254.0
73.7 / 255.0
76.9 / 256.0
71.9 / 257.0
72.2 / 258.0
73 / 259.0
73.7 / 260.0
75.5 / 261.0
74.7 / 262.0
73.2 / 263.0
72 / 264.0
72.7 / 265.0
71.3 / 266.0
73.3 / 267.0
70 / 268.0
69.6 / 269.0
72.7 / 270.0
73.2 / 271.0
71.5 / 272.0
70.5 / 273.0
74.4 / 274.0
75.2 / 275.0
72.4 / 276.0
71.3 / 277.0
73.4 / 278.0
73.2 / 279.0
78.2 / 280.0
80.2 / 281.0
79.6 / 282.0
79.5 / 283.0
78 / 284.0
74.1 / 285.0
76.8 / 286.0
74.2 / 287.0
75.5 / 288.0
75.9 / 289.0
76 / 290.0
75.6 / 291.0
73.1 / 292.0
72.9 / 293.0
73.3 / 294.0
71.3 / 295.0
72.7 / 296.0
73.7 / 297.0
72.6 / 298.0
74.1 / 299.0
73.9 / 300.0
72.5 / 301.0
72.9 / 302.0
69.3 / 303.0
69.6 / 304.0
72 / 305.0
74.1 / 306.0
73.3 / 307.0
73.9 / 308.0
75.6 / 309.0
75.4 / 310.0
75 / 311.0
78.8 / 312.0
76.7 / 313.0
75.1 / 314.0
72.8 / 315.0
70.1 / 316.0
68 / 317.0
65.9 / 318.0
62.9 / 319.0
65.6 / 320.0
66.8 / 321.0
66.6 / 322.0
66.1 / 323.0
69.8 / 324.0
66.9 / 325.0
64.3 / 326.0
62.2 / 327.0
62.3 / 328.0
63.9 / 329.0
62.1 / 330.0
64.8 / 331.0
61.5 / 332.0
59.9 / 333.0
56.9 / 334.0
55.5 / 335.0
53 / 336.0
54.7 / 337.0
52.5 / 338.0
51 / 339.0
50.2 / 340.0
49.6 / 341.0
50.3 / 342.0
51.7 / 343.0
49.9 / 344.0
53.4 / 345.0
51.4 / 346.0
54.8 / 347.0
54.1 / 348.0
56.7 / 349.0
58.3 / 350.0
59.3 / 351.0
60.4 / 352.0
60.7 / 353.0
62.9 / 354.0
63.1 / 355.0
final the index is -3.8 yr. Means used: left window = 62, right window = 73.7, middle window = 77.6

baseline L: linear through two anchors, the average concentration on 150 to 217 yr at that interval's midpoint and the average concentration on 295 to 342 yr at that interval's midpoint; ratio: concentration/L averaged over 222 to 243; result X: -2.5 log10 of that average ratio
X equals -0.15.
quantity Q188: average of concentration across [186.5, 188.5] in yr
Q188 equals 74.6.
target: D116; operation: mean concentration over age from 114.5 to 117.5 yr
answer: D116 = 49.8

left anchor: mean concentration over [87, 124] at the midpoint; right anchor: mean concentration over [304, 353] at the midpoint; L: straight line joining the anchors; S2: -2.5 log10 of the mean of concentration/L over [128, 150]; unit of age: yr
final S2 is 0.151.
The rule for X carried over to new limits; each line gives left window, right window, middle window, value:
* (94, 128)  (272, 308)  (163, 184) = -0.19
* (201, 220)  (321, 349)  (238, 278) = -0.06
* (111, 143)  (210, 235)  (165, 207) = -0.08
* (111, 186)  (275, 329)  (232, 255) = -0.16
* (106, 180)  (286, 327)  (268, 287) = -0.08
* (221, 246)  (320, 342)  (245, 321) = -0.05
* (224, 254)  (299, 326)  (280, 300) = -0.02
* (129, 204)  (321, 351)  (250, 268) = -0.20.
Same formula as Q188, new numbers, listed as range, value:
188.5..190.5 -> 73.8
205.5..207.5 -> 75.7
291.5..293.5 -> 73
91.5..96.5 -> 54.4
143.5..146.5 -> 52.5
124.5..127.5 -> 44.5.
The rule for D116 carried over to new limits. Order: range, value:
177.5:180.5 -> 70.4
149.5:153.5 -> 63.4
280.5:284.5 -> 79.3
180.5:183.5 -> 71.6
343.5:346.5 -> 51.6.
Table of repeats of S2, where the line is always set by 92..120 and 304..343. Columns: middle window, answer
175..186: -0.241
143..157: -0.069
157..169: -0.220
